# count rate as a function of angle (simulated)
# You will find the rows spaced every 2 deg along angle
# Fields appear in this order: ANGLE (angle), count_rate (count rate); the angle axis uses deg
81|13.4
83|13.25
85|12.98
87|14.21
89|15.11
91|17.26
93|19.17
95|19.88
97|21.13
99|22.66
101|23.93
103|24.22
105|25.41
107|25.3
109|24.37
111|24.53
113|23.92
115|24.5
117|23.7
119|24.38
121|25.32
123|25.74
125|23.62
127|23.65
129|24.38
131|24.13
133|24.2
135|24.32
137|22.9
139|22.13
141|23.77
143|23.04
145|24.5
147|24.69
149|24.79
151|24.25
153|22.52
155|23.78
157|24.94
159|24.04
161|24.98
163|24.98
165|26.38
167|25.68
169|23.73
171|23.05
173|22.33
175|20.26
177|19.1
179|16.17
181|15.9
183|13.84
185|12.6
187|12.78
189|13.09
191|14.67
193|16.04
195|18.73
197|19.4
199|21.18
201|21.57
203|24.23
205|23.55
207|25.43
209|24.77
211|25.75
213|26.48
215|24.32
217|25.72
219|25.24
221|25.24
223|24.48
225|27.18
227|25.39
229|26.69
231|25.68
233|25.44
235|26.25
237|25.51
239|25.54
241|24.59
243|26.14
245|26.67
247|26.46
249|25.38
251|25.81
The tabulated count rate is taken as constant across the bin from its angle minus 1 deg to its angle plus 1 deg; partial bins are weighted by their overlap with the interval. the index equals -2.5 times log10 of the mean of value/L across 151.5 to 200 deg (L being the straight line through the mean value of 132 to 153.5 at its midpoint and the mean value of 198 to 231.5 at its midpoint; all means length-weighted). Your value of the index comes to 0.206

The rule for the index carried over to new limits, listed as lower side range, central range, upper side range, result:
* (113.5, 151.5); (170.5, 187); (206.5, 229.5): 0.385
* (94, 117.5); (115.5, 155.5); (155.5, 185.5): -0.066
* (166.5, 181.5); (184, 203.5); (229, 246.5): 0.285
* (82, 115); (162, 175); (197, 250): -0.044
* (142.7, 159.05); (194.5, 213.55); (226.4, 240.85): 0.091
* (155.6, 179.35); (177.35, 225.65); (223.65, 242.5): 0.189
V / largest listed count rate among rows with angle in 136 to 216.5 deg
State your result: 26.48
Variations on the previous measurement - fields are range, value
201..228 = 27.18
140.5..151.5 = 24.79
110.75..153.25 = 25.74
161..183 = 26.38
